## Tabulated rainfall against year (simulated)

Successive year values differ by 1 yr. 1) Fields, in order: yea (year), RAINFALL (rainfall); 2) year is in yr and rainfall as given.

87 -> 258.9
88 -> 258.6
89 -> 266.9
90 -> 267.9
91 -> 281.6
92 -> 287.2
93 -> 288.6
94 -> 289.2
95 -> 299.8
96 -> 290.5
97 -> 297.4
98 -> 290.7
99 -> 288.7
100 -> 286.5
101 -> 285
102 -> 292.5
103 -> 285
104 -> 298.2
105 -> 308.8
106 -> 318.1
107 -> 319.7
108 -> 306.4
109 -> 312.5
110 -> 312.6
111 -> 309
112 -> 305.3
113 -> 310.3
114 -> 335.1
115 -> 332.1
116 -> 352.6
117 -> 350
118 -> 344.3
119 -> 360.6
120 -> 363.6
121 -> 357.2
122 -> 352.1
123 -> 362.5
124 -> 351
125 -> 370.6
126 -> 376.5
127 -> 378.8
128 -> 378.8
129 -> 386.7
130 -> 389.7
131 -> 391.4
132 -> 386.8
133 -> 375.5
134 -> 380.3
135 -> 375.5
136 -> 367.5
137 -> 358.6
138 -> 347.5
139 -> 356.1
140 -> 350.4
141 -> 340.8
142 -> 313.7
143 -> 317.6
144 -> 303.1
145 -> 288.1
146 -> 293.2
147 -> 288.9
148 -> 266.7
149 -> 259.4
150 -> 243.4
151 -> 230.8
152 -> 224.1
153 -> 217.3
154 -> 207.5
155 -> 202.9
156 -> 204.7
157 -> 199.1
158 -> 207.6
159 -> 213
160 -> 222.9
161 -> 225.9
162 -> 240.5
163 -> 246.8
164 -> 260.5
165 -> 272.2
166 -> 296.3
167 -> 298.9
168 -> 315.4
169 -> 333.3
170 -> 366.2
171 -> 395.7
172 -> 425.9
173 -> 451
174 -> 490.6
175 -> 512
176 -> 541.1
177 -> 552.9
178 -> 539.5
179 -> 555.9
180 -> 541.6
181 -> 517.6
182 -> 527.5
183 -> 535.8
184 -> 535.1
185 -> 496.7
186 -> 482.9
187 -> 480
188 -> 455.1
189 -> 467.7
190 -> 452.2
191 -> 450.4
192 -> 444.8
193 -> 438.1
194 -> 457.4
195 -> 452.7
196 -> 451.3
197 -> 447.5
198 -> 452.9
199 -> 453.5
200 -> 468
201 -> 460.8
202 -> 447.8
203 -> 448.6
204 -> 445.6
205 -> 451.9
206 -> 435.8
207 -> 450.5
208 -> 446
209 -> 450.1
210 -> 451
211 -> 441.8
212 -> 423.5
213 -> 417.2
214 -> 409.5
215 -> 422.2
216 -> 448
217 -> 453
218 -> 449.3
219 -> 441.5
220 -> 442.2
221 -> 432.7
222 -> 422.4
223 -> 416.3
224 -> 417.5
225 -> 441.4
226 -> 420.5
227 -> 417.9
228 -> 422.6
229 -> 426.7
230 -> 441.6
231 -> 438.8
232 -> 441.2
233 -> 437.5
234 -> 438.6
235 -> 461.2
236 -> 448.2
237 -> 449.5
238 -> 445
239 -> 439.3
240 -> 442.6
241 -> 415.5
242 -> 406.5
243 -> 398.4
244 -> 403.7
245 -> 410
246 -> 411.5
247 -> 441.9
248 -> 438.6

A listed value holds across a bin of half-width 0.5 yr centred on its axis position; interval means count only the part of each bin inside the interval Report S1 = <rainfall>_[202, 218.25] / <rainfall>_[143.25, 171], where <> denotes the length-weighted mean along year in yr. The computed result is 1.7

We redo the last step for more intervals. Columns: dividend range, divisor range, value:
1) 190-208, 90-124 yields 1.43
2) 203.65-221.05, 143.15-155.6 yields 1.73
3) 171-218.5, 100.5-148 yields 1.38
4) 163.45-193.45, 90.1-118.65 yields 1.46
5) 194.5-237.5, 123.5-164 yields 1.46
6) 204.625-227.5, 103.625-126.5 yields 1.30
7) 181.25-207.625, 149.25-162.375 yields 2.13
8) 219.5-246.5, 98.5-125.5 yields 1.32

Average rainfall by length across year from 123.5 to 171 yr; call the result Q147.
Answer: 304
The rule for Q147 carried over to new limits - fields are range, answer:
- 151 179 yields 323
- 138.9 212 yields 384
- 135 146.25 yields 333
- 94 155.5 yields 320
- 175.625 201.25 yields 487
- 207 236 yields 435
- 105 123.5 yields 333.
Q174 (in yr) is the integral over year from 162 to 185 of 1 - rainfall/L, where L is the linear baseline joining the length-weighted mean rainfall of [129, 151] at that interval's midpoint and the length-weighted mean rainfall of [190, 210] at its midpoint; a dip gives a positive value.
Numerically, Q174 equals -1.7 yr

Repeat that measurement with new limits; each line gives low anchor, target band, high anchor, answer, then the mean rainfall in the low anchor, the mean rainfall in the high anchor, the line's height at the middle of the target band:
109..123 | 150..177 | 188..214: 6.6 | 337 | 448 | 399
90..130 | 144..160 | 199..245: 5.6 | 324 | 436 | 366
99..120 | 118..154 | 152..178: -1.7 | 317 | 319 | 318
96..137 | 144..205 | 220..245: 0.9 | 338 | 430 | 384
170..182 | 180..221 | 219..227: 0.3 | 498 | 428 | 461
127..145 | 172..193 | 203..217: -4.6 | 359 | 439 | 409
